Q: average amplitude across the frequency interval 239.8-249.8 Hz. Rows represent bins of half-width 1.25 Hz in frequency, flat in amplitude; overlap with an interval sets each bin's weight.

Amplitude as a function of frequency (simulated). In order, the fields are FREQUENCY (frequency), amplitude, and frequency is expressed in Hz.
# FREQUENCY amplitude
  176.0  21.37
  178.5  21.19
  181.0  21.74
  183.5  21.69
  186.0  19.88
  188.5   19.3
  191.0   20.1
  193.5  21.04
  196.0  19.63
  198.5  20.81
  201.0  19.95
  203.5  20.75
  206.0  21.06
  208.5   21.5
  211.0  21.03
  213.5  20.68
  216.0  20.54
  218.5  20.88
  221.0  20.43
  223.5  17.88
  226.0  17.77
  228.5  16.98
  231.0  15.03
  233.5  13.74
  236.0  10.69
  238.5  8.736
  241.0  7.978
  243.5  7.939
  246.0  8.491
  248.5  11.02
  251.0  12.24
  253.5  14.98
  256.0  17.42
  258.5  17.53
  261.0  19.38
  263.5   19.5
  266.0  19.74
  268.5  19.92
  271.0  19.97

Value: 8.88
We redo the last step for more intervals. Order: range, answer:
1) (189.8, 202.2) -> 20.3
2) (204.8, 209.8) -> 21.3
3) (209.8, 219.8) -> 20.8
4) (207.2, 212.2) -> 21.3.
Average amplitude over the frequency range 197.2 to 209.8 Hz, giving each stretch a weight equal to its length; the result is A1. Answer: 20.8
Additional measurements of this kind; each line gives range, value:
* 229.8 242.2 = 11.2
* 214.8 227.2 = 19.5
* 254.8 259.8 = 17.5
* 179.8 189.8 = 20.6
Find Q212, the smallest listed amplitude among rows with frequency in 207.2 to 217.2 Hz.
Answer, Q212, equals 20.54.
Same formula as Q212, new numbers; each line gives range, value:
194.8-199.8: 19.63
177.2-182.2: 21.19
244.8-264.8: 8.491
